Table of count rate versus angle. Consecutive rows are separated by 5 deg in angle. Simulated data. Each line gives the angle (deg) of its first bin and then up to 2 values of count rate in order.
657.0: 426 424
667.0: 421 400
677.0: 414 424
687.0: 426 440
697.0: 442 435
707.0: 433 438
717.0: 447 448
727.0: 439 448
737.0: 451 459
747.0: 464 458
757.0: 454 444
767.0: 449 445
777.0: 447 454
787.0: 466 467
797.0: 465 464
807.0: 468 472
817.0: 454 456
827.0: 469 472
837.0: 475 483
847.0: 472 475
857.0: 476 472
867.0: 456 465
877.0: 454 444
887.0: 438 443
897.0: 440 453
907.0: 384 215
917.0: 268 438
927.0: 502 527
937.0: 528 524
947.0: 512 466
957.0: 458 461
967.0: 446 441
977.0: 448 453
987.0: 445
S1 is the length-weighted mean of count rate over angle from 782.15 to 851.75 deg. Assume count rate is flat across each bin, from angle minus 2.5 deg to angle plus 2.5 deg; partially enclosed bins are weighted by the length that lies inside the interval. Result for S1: 468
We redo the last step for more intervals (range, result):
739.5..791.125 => 454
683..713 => 435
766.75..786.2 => 450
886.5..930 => 398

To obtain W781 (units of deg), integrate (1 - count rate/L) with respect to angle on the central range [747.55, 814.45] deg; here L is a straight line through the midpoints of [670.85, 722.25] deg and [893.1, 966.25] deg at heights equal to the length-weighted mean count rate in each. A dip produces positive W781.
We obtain -3.5 deg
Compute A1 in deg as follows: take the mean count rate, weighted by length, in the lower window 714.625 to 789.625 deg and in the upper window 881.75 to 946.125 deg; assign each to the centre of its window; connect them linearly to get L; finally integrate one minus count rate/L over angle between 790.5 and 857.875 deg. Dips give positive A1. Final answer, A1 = -3.9 deg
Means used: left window 452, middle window 469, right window 433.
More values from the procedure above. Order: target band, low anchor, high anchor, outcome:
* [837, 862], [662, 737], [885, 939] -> -3.1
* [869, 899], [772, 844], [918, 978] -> 1.4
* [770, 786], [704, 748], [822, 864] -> 0.3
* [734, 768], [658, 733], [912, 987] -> -1.4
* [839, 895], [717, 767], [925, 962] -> 2.3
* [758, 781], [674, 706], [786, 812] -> 0.5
